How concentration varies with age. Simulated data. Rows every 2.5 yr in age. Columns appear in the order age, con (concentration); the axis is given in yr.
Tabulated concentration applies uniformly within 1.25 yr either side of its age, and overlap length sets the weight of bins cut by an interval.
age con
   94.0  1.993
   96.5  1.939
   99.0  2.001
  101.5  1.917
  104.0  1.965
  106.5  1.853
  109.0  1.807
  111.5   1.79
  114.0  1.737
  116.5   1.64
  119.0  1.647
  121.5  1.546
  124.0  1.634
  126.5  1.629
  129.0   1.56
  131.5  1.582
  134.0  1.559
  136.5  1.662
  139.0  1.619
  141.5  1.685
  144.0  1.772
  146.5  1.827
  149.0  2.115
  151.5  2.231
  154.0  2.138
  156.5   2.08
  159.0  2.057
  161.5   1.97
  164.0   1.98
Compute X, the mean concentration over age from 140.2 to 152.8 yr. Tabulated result 1.93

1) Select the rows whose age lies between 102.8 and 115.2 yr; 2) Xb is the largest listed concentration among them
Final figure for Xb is 1.965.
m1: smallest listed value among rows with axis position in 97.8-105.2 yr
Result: 1.917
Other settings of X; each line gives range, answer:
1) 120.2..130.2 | 1.59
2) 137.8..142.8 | 1.65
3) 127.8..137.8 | 1.59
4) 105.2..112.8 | 1.82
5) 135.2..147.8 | 1.71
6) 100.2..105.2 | 1.94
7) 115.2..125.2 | 1.62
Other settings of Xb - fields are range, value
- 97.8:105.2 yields 2.001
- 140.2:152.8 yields 2.231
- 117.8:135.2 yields 1.647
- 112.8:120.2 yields 1.737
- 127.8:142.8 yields 1.685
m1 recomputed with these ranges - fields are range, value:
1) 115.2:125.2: 1.546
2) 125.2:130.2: 1.56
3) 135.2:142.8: 1.619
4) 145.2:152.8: 1.827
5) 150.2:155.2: 2.138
